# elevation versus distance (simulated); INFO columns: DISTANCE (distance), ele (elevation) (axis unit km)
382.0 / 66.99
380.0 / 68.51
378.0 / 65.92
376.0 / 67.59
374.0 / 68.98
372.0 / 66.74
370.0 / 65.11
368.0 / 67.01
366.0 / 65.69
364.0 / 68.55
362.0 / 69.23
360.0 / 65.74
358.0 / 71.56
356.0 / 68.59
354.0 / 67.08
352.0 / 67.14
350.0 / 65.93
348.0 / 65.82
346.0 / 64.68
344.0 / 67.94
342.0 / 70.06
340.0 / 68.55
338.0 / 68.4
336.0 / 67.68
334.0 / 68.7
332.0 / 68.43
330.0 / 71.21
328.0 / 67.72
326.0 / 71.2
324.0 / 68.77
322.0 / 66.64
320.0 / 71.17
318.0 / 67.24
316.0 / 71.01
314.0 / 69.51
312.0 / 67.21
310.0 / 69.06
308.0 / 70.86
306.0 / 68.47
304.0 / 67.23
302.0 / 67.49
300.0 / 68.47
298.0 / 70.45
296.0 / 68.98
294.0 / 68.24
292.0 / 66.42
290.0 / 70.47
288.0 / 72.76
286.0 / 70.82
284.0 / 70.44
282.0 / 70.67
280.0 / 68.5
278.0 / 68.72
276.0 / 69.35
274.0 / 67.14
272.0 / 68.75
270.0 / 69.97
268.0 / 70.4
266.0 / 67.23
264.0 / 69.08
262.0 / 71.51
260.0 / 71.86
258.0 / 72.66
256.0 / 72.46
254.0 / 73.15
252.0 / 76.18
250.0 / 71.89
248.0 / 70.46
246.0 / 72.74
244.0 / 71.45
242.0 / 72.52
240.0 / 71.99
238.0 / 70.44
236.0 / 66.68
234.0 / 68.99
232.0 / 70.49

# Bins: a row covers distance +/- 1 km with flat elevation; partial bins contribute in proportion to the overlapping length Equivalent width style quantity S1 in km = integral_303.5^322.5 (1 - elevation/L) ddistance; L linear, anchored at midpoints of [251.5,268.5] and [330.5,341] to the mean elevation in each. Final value 0.1 km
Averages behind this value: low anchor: 71.5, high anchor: 68.5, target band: 68.9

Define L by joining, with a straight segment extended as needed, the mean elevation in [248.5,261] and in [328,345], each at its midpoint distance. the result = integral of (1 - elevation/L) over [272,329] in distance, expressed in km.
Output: 1.2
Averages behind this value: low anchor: 72.9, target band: 69.1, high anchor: 68.8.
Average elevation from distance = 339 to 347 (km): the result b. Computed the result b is 67.8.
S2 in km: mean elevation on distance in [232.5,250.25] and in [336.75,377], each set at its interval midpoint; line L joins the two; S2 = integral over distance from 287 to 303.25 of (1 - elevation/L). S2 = 0.0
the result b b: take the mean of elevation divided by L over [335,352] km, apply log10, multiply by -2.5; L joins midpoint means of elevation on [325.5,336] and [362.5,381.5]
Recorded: 0.019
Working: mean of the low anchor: 69.2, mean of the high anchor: 67.2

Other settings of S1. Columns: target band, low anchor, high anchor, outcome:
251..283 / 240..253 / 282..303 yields 0.3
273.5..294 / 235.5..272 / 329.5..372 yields 0.2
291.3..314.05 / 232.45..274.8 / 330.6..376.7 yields 0.2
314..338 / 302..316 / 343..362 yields -0.3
